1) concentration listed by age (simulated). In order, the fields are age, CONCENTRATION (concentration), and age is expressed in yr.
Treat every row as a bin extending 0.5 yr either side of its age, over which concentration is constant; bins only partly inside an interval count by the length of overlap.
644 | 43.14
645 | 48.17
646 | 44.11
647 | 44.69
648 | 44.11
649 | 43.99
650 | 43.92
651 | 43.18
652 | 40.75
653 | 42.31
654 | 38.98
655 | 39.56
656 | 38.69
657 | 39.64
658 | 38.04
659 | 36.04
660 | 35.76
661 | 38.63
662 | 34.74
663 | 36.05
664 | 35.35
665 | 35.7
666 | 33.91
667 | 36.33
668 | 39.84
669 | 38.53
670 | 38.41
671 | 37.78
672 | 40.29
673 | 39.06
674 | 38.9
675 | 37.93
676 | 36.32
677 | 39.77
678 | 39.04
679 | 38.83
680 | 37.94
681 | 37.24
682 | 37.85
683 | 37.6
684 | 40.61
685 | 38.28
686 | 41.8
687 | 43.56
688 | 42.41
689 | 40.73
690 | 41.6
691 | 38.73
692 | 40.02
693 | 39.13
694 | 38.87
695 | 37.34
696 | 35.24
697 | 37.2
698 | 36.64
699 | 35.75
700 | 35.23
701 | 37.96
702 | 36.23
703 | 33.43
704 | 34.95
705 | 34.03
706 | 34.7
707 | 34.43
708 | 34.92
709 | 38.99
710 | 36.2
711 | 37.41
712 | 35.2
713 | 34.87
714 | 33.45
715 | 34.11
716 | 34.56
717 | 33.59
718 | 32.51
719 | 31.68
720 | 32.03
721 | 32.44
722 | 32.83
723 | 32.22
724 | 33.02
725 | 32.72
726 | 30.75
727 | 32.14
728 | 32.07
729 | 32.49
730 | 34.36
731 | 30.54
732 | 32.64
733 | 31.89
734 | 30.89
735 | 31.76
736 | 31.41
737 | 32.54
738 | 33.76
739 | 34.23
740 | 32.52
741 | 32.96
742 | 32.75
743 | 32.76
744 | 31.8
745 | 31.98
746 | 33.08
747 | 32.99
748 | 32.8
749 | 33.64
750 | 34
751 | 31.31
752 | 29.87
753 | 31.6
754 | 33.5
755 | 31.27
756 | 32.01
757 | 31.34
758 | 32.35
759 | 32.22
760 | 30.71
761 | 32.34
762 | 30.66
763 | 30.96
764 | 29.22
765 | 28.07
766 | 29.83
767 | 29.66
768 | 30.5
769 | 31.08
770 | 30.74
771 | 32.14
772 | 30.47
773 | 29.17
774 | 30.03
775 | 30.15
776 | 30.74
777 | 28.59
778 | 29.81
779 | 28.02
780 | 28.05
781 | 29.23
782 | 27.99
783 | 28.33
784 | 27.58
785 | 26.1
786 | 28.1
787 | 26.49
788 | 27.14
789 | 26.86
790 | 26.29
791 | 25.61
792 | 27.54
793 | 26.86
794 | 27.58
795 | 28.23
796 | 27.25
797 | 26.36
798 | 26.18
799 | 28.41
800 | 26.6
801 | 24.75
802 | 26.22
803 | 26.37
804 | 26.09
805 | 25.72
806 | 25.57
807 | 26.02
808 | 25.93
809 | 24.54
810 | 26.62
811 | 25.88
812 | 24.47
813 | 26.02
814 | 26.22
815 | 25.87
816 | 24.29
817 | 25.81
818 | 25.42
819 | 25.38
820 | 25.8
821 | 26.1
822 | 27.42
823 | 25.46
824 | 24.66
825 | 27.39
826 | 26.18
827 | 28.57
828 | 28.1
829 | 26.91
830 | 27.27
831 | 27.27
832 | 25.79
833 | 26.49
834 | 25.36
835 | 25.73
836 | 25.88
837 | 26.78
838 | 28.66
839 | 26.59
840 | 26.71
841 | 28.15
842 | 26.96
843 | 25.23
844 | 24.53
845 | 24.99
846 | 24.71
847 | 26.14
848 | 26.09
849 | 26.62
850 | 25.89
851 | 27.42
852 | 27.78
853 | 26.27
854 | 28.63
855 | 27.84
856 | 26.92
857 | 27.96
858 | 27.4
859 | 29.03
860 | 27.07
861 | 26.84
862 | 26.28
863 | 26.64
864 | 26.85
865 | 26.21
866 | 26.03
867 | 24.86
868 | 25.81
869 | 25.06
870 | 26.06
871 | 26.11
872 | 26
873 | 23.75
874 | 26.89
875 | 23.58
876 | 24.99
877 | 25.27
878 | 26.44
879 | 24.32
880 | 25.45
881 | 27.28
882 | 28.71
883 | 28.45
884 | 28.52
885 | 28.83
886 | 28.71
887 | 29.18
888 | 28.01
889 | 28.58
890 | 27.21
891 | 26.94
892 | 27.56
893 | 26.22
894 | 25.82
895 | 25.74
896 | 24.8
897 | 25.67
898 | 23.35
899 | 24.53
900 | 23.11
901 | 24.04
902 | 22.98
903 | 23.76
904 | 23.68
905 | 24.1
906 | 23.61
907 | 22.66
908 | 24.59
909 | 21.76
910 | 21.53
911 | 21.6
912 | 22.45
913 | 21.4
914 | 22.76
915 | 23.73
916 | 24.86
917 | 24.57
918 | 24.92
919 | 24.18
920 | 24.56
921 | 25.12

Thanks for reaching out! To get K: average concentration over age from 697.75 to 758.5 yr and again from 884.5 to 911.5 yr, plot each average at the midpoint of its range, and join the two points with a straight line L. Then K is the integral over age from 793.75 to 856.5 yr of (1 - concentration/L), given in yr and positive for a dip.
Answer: 4.9 yr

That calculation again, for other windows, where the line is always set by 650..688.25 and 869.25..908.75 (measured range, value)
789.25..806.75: 2.54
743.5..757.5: 0.67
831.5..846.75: 1.33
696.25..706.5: 0.32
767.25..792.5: 2.73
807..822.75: 2.28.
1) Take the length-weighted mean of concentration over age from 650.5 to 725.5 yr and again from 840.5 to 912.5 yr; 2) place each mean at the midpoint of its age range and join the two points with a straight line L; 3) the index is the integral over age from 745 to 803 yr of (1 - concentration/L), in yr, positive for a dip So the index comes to 4.6 yr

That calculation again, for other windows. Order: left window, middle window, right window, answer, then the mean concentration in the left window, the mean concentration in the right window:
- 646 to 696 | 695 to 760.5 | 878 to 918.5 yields 4.2 yr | 39.2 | 25.2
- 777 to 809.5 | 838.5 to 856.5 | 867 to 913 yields -0.3 yr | 27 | 25.4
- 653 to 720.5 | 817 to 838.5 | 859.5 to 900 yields 2.0 yr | 37.2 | 26.3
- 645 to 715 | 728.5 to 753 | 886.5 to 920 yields 1.5 yr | 38.3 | 24.5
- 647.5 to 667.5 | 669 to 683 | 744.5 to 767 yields -0.4 yr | 38.8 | 31.6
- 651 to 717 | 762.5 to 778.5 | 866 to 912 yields 1.2 yr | 37.6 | 25.4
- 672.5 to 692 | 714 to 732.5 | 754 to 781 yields 1.3 yr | 39.4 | 30.4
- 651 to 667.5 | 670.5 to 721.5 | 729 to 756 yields -2.4 yr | 37.7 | 32.4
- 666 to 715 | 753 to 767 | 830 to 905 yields 0.9 yr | 37.7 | 26.3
